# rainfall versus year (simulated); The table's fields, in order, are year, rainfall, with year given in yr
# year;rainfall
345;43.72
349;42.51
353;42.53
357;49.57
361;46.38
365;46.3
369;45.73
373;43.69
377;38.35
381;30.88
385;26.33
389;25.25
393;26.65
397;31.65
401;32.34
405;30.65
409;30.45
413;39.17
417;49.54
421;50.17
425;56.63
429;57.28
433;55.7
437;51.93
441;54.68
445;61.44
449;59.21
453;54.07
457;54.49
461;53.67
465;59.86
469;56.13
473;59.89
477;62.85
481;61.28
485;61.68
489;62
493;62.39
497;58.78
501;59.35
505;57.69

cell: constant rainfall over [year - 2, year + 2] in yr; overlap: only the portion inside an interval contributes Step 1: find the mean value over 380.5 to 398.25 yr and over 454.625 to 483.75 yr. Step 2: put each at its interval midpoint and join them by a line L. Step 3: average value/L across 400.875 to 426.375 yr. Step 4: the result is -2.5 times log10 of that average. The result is -0.11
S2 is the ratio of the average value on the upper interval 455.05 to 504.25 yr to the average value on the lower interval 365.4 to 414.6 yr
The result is 1.8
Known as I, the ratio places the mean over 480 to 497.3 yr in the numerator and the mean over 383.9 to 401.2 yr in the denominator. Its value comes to 2.2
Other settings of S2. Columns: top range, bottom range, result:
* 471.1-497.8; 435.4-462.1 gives 1.10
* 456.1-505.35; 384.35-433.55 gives 1.51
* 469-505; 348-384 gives 1.43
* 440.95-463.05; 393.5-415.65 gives 1.71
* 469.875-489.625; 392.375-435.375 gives 1.44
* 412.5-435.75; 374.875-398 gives 1.75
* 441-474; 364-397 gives 1.64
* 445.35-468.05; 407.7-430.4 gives 1.19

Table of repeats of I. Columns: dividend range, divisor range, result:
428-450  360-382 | 1.34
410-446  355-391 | 1.33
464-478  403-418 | 1.62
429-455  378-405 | 1.92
